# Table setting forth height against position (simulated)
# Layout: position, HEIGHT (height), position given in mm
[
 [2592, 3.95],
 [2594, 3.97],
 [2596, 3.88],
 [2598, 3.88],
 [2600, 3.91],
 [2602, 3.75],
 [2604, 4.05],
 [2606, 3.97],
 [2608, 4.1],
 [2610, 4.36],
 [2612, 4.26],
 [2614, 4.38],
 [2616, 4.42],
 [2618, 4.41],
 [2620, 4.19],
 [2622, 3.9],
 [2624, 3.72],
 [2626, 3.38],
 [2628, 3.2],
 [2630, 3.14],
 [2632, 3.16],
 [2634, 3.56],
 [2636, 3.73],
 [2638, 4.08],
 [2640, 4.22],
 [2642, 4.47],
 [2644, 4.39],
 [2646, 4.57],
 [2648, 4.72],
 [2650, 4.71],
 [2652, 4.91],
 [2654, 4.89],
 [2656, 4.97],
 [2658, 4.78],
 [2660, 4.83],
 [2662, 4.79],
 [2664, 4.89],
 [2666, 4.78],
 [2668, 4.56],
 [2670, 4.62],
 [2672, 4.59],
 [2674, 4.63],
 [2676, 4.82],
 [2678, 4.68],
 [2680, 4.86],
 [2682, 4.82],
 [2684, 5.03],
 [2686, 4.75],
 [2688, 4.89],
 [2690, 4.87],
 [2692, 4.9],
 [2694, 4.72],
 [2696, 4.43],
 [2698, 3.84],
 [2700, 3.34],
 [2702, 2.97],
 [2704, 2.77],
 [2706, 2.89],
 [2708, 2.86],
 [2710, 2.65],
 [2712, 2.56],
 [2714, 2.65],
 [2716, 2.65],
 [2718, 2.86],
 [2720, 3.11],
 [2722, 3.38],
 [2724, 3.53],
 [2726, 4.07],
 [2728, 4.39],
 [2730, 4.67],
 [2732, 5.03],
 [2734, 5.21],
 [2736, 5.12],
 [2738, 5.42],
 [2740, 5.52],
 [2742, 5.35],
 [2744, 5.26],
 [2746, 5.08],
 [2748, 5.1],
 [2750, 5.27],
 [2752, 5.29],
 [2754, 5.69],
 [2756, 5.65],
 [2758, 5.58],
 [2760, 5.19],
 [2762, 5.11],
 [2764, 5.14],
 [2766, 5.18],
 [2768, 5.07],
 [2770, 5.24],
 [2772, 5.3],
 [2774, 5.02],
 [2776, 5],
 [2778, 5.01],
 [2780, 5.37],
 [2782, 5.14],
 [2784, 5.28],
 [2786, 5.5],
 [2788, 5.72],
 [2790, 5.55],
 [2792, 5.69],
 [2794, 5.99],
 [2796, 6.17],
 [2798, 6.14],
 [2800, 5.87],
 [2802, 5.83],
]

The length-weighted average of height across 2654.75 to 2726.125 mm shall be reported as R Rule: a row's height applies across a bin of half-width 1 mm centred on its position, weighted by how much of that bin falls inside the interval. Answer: 4.07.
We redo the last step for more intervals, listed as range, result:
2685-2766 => 4.35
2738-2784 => 5.26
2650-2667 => 4.85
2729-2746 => 5.19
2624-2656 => 4.09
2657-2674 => 4.72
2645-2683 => 4.76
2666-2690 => 4.76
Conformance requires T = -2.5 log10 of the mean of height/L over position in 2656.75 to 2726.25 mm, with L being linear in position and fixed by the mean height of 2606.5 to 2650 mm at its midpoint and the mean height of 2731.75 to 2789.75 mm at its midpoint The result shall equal 0.14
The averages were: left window 4.03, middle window 4.04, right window 5.28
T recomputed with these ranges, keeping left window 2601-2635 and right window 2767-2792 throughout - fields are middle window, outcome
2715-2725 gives 0.47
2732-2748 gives -0.07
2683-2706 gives 0.09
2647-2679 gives -0.12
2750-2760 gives -0.09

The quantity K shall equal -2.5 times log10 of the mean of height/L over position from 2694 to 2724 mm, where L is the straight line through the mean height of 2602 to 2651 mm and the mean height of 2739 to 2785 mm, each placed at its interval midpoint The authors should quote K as 0.45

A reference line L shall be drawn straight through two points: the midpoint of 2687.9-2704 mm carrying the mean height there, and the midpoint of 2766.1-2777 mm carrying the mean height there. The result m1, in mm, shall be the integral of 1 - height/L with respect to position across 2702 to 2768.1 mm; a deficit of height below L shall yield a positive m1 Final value 4.4 mm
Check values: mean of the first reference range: 4.12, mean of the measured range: 4.37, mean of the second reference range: 5.13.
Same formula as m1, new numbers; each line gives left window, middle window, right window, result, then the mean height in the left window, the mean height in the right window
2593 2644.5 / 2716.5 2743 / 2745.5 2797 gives 3.1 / 3.94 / 5.36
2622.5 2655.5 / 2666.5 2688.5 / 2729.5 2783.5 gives -1.5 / 4.06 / 5.23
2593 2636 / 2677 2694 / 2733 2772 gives -0.9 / 3.88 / 5.29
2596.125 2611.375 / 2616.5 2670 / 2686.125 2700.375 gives -0.6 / 4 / 4.49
